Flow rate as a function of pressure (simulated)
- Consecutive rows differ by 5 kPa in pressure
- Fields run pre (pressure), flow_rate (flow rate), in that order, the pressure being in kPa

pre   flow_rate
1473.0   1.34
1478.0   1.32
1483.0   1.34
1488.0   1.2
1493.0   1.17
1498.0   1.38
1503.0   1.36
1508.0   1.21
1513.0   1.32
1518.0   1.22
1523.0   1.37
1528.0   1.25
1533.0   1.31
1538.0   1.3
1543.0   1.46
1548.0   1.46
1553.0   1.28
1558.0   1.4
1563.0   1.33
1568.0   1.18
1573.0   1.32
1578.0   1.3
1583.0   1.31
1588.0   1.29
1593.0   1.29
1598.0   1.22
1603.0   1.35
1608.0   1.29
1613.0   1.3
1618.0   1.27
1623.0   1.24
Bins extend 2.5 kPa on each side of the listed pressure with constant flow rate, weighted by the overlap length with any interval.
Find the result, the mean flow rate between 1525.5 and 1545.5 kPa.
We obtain 1.33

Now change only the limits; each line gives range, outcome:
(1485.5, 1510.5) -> 1.26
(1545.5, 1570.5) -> 1.33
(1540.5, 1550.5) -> 1.46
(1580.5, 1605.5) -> 1.29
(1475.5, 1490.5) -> 1.29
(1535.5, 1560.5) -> 1.38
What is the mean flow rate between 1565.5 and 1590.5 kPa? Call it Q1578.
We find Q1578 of 1.28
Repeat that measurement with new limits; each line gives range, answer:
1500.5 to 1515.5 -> 1.3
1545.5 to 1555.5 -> 1.37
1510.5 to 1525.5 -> 1.3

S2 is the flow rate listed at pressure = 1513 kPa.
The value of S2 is 1.32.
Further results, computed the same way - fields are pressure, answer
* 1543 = 1.46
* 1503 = 1.36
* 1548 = 1.46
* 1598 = 1.22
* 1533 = 1.31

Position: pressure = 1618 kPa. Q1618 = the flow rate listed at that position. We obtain 1.27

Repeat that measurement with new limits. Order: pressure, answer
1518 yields 1.22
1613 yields 1.3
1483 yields 1.34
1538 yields 1.3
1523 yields 1.37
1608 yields 1.29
